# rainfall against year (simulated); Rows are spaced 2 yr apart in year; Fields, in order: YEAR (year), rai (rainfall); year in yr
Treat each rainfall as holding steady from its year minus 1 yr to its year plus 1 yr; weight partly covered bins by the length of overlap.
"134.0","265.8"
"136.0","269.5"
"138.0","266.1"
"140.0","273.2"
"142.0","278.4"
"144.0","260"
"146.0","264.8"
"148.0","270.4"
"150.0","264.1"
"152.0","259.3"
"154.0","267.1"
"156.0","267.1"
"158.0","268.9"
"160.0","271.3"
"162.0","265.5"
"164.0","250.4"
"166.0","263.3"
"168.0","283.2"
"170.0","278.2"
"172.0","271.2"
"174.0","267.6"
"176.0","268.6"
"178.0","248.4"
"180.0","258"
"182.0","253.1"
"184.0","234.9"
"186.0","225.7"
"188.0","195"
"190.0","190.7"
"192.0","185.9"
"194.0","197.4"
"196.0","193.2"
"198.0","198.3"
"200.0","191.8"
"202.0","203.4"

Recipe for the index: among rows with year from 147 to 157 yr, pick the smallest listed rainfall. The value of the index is 259.3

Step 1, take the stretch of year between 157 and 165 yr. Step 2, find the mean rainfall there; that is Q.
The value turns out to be 264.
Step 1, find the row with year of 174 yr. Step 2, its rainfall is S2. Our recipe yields 267.6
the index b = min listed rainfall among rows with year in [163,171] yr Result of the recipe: 250.4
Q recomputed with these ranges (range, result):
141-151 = 268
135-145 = 269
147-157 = 266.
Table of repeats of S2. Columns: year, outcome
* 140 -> 273.2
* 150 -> 264.1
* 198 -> 198.3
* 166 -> 263.3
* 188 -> 195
